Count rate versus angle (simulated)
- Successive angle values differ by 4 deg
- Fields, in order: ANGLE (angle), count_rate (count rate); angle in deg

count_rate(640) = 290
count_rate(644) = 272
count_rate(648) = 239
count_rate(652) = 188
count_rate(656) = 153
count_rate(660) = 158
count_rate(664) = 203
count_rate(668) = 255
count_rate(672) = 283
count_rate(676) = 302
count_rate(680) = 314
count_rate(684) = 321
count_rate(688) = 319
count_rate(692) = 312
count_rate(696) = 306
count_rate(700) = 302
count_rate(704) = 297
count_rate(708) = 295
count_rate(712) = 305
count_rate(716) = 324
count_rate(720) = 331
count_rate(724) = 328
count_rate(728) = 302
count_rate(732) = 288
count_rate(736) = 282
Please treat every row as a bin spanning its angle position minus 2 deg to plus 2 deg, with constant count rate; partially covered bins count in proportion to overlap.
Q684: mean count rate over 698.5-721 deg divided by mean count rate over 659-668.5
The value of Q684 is 1.52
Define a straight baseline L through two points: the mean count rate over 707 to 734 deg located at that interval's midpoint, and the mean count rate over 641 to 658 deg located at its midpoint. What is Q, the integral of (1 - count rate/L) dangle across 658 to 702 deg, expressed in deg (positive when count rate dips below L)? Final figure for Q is -3.5 deg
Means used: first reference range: 218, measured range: 280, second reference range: 311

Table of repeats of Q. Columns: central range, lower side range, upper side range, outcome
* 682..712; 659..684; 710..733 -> -2.0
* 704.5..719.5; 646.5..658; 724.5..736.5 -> -2.1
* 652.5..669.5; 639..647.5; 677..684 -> 6.0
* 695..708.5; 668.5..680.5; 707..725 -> 0.4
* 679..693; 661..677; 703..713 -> -2.3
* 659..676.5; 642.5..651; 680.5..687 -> 3.0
